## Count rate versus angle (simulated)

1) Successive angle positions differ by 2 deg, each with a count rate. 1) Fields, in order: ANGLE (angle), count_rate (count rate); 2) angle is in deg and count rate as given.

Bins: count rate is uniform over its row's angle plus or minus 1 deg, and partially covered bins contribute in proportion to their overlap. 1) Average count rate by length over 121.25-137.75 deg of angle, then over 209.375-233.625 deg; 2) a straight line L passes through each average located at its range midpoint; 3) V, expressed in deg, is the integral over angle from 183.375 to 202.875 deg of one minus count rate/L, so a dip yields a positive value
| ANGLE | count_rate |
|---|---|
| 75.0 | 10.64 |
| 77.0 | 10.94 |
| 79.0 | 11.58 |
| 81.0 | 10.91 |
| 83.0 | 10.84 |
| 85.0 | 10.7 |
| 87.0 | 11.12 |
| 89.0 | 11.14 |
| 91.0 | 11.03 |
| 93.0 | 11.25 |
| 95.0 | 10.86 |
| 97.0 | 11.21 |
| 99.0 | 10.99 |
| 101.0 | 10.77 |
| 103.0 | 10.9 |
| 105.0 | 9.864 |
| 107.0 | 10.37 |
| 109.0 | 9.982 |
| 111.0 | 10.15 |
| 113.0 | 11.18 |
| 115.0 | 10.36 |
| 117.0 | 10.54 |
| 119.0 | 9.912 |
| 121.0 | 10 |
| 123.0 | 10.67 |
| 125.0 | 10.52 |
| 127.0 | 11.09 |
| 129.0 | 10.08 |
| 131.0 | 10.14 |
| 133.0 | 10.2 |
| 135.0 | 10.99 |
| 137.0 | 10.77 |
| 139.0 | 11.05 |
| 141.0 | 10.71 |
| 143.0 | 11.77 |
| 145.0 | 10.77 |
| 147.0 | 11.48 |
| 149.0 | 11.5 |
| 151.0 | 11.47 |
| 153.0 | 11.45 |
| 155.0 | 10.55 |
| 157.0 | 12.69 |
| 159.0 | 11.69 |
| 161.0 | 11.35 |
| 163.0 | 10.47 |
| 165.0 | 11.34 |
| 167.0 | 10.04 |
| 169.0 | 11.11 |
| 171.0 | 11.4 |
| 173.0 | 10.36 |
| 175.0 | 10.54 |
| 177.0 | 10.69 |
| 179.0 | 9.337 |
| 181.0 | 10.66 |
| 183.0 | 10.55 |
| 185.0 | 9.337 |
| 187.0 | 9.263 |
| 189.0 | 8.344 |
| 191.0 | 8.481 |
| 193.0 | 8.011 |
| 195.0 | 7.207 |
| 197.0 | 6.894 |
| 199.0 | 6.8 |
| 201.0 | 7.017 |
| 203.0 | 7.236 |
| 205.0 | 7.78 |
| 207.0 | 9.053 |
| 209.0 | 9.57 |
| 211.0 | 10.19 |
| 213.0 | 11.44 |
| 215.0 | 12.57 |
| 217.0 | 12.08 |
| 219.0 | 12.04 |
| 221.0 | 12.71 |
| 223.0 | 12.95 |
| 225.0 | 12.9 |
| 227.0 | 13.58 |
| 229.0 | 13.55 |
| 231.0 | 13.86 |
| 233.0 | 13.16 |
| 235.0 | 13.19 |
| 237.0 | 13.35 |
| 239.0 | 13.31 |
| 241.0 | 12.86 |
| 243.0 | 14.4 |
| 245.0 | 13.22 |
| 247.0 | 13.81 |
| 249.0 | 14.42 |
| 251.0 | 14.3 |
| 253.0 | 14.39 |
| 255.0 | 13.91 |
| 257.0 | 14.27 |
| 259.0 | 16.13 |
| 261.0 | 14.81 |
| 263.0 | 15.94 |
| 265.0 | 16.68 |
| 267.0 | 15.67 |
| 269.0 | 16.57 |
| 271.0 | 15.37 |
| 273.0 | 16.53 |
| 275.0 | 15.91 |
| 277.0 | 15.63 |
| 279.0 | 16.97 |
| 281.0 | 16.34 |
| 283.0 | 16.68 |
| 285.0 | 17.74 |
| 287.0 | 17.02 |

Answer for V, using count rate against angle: 6.4 deg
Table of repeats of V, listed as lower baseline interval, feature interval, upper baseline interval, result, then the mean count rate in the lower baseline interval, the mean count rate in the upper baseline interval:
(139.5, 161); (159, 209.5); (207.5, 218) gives 8.4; 11.4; 11.1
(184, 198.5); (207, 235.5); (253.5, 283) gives -2.9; 8.17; 15.8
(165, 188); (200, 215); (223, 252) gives 3.6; 10.3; 13.5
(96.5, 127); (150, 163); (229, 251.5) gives 0.1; 10.5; 13.6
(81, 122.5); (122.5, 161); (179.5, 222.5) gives -3.3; 10.7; 9.43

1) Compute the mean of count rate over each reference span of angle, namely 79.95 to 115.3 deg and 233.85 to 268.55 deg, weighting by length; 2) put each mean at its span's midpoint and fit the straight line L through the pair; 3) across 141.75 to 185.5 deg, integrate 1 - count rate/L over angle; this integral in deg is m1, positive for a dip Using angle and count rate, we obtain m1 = 4.9 deg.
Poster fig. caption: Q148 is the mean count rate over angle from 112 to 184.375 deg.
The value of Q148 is 10.8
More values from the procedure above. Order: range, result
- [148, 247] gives 10.9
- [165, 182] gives 10.6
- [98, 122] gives 10.4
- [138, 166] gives 11.3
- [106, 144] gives 10.6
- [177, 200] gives 8.72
